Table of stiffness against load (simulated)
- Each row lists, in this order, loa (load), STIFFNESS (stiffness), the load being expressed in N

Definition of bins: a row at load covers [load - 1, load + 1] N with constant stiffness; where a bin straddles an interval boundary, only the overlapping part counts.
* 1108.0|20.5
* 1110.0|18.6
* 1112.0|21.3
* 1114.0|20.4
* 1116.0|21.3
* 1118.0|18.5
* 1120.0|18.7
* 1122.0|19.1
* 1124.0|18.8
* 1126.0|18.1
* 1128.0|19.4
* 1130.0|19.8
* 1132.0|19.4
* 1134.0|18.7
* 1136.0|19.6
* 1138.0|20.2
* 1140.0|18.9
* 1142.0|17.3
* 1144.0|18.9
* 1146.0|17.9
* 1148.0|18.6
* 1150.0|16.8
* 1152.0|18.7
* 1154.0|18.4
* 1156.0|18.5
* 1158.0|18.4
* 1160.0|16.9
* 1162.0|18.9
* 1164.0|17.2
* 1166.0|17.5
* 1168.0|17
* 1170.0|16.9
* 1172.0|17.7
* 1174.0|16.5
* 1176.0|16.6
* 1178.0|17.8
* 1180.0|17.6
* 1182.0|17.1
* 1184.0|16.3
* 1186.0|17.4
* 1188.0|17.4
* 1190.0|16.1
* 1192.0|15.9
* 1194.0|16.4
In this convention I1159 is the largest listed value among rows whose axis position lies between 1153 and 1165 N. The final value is 18.9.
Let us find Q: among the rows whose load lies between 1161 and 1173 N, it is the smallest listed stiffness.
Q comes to 16.9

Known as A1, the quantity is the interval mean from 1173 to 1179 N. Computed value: 17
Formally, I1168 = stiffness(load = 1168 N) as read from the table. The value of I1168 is 17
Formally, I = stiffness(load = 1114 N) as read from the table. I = 20.4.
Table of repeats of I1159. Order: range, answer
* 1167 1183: 17.8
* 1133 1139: 20.2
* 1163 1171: 17.5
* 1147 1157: 18.7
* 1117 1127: 19.1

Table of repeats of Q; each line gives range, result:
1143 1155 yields 16.8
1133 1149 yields 17.3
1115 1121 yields 18.5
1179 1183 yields 17.1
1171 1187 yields 16.3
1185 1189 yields 17.4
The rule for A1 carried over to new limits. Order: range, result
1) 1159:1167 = 17.6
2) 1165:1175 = 17.1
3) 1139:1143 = 18.1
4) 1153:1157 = 18.4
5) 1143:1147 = 18.4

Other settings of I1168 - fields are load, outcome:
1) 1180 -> 17.6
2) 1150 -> 16.8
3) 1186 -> 17.4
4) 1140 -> 18.9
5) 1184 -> 16.3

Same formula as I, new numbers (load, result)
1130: 19.8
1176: 16.6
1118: 18.5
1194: 16.4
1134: 18.7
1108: 20.5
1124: 18.8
